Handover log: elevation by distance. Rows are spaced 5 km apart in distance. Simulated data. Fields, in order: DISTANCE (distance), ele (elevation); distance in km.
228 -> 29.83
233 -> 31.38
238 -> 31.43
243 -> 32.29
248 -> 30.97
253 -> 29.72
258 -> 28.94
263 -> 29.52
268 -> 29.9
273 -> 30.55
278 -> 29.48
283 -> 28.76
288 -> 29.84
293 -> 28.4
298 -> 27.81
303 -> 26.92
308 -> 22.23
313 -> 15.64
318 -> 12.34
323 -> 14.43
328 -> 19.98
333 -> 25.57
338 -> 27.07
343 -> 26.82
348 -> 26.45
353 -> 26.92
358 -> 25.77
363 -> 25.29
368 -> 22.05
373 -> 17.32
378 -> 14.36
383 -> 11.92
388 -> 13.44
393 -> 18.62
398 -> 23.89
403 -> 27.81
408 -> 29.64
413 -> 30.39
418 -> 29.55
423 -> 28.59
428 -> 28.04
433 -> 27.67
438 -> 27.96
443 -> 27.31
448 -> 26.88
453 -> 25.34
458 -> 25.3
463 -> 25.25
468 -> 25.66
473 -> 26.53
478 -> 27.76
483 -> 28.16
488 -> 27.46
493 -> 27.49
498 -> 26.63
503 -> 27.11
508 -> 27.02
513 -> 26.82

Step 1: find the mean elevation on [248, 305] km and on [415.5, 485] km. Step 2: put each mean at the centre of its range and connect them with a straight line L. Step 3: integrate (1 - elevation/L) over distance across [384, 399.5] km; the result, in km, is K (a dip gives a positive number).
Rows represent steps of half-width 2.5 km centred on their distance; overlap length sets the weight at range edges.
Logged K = 5.7 km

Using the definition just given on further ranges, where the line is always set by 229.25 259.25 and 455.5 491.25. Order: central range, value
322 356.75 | 5.6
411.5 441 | -1.2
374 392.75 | 9.3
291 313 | 3.5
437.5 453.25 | 0.1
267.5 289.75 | 0.4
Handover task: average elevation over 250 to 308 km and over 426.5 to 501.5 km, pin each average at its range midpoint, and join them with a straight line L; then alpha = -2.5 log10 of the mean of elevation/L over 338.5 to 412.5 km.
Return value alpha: 0.23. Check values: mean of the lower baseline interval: 28.8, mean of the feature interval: 22.5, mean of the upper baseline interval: 26.9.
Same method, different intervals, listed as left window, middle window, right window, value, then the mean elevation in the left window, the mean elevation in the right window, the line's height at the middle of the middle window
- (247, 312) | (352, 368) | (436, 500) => 0.10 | 28.3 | 26.7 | 27.7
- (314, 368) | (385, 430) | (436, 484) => -0.02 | 22.8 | 26.6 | 24.9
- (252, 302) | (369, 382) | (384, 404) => 0.30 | 29.2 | 19.7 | 21.2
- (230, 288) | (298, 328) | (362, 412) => 0.34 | 30.2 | 20.6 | 26.2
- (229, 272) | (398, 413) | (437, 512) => -0.01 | 30.5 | 26.8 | 27.9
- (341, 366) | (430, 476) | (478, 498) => 0.03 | 26.2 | 27.6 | 27.2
